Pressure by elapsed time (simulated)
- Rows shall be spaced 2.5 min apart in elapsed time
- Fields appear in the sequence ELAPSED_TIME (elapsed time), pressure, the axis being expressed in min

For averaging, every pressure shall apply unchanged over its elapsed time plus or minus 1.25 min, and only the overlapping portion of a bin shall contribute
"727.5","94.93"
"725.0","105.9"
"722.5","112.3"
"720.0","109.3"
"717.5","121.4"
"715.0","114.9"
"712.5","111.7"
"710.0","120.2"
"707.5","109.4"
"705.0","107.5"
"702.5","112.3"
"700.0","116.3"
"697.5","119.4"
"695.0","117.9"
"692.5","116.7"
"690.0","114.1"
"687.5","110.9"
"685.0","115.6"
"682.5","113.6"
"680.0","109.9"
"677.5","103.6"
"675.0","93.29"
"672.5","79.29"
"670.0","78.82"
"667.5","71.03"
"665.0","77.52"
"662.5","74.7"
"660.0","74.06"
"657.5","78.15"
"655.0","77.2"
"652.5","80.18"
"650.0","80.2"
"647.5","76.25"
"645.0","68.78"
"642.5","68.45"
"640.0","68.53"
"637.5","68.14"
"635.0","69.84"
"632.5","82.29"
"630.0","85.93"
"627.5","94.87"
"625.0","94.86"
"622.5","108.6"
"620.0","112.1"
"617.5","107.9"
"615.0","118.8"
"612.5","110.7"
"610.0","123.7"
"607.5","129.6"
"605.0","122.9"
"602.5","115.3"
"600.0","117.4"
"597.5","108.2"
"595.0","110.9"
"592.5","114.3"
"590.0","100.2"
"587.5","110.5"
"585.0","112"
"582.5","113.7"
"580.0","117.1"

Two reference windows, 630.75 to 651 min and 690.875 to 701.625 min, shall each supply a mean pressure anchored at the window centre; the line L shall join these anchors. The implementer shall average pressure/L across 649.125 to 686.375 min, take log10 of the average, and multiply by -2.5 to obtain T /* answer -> 0.09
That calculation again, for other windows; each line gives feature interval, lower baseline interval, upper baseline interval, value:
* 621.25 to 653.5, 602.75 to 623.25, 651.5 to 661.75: 0.18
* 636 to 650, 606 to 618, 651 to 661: 0.25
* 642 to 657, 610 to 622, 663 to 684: 0.30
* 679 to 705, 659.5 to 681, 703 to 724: -0.16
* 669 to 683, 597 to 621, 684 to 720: 0.20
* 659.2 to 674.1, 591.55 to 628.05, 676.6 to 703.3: 0.43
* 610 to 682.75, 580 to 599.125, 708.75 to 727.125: 0.26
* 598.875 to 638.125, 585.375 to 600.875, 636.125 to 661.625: -0.11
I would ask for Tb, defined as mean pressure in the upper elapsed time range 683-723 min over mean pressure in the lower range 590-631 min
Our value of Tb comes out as 1.03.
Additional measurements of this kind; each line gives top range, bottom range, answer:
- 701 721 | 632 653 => 1.55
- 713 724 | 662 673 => 1.50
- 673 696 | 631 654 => 1.48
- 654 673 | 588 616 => 0.66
